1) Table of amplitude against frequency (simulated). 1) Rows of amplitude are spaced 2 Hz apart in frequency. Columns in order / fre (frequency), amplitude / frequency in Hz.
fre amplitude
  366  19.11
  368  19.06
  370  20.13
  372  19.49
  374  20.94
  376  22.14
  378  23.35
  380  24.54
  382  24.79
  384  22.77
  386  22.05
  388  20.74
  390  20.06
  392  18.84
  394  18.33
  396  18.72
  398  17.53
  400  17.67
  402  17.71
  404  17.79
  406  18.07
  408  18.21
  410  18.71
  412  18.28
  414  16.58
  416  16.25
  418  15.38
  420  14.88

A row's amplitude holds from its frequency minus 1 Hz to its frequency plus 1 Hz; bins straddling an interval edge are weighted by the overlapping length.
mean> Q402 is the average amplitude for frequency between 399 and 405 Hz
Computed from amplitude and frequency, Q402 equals 17.7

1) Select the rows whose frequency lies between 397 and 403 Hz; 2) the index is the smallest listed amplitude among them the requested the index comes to 17.53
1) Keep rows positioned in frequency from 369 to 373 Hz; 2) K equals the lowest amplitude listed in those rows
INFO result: 19.49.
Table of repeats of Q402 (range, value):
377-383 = 24.2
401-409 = 17.9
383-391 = 21.4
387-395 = 19.5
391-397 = 18.6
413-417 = 16.4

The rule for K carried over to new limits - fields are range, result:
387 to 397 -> 18.33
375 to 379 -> 22.14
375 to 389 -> 20.74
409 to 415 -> 16.58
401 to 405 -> 17.71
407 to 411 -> 18.21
